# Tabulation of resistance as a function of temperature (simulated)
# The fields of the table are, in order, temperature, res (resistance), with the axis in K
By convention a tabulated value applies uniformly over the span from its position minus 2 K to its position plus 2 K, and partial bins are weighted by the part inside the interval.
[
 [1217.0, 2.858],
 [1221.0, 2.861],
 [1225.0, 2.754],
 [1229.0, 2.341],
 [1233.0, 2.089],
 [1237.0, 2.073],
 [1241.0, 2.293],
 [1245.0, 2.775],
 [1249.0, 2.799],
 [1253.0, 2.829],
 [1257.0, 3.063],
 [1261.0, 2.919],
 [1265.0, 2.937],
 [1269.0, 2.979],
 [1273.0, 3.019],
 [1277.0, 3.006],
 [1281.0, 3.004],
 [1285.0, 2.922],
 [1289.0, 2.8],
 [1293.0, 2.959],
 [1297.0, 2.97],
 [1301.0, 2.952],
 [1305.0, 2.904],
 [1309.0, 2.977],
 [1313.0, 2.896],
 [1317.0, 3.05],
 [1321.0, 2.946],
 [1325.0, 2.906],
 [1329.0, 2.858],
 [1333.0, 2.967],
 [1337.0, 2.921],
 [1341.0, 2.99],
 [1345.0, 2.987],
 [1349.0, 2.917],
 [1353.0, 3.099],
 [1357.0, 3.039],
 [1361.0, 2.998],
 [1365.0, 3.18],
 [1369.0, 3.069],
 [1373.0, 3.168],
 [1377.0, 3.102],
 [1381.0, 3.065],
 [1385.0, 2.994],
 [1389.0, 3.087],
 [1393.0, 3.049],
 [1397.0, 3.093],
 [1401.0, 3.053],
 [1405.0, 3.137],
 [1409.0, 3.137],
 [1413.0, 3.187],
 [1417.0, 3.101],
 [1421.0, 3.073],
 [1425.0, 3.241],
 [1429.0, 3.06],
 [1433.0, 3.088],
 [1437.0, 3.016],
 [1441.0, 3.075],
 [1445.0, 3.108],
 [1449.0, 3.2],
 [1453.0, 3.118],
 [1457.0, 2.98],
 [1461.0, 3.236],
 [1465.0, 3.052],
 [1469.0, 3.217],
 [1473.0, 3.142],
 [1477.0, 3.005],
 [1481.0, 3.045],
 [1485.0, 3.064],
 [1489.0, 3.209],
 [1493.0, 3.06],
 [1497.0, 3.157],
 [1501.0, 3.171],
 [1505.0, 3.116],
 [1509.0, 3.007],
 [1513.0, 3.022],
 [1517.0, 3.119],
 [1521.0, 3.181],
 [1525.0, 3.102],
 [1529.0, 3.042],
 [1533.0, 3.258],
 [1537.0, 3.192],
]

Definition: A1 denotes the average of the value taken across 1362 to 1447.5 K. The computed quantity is 3.1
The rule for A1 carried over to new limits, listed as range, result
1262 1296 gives 2.95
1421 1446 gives 3.1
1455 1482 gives 3.1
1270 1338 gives 2.95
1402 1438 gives 3.12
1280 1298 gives 2.92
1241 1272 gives 2.86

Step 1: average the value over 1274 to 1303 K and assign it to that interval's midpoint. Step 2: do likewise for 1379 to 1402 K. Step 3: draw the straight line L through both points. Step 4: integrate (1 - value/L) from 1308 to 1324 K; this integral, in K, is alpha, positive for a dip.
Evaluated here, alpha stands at 0.1 K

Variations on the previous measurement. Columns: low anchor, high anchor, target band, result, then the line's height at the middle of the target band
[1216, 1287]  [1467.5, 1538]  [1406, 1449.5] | -1.6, 3.01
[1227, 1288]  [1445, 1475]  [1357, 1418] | -2.1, 2.99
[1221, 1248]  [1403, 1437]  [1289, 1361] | -4.9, 2.77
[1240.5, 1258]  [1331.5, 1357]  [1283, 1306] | -0.4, 2.87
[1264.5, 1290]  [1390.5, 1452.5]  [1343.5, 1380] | -0.2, 3.05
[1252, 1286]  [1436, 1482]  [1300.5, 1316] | 0.3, 3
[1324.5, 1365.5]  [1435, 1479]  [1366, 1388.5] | -0.5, 3.02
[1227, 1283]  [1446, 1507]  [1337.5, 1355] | -0.6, 2.89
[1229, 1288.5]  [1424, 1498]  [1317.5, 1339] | -0.4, 2.87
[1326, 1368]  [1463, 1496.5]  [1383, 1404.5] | -0.2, 3.03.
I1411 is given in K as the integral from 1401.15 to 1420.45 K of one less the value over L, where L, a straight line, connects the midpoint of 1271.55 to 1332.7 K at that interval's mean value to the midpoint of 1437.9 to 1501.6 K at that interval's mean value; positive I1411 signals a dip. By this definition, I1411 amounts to -0.47 K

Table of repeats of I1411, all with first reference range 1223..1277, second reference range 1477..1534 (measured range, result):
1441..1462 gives -0.70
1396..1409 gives -0.72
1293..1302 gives -0.62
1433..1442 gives -0.17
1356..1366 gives -0.67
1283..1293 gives -0.45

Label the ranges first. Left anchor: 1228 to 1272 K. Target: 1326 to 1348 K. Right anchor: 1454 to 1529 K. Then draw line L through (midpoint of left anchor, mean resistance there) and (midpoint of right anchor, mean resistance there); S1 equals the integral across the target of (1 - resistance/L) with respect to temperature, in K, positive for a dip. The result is -0.9 K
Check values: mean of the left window 2.66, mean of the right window 3.1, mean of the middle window 2.94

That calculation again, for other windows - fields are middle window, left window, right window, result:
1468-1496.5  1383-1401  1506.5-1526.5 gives -0.2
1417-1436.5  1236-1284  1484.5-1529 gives -0.6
